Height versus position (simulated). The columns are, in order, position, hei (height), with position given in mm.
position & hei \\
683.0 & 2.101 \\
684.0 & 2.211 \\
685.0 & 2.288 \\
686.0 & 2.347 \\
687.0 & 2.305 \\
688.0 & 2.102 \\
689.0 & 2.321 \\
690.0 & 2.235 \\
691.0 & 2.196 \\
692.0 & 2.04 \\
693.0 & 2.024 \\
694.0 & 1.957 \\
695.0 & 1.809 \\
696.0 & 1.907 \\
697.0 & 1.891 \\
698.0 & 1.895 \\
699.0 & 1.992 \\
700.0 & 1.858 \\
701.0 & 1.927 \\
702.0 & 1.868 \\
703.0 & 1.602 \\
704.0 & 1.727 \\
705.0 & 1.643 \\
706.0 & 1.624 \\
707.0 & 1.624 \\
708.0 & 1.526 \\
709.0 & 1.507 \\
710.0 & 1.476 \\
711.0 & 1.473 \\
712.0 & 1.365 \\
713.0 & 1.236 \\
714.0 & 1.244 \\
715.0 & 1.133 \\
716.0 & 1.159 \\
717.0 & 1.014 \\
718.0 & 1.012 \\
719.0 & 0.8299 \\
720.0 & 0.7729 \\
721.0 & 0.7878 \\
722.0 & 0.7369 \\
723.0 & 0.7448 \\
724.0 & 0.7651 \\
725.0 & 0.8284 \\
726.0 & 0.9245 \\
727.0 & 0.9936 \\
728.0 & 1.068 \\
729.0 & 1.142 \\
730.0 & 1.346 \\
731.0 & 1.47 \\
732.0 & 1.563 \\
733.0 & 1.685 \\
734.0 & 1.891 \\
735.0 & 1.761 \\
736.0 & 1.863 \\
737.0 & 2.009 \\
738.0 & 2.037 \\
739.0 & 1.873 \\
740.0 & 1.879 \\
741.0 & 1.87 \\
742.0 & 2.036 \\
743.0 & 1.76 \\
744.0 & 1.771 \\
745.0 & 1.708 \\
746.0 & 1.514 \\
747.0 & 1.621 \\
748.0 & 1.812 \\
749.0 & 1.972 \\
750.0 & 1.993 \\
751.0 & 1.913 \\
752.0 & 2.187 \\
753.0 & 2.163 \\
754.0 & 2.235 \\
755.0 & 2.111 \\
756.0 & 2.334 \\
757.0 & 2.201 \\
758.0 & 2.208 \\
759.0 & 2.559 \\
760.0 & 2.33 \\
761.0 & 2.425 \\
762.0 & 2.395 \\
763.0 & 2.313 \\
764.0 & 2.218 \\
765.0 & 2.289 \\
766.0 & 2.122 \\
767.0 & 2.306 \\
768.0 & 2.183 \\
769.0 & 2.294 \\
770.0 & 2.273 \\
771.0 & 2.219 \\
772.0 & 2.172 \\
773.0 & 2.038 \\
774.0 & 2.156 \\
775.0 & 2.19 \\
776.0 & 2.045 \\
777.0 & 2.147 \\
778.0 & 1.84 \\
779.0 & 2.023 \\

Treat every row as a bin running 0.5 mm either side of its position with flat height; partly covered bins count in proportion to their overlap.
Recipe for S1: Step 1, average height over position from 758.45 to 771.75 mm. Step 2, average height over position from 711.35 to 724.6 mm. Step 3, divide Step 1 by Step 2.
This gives 2.32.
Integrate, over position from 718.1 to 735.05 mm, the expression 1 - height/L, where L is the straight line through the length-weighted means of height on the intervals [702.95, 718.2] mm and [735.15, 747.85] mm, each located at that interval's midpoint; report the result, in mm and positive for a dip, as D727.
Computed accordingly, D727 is 5.40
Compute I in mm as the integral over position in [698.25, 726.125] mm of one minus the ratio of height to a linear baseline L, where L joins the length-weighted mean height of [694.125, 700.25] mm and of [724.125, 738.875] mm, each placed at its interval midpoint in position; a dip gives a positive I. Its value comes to 6.8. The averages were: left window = 1.9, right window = 1.46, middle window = 1.31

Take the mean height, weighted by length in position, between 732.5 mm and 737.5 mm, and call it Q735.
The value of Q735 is 1.84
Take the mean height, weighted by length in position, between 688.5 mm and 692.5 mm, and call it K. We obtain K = 2.2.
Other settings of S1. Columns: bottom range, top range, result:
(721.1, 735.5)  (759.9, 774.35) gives 1.88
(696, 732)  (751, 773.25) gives 1.69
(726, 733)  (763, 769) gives 1.76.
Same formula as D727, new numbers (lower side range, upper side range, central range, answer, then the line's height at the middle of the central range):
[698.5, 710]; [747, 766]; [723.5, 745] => 4.75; 1.98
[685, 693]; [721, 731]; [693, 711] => 0.20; 1.78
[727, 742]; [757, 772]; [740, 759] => 0.00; 1.98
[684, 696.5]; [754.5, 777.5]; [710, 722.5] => 6.27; 2.17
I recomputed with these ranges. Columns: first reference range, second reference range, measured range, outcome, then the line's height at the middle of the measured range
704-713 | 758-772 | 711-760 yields 9.0 mm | 1.89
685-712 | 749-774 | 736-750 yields 1.8 mm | 2.12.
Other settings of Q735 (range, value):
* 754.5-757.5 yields 2.22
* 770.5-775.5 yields 2.16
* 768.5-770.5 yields 2.28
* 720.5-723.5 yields 0.756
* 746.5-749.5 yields 1.8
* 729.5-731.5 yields 1.41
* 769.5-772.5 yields 2.22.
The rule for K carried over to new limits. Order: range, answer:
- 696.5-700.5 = 1.91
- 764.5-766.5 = 2.21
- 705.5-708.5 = 1.59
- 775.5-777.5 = 2.1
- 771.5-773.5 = 2.1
